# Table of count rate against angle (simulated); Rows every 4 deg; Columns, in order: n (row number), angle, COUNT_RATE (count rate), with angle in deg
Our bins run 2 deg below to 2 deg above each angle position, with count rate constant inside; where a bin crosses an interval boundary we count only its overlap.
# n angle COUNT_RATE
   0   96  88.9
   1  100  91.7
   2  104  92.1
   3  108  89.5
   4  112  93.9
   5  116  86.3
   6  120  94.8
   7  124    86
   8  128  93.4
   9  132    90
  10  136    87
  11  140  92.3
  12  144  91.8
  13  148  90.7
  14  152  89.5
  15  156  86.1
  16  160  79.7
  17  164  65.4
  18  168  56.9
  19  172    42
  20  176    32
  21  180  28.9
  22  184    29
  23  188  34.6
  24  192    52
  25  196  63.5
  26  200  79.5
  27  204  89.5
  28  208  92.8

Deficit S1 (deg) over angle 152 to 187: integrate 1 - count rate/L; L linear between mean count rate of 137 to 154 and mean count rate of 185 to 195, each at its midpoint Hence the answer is 7.2 deg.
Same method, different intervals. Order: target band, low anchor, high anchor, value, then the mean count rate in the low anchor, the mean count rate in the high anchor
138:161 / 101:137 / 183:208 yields -2.80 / 90.5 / 62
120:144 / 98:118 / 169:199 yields -4.88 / 90.7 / 42.1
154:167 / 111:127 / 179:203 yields -1.56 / 90.2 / 50.4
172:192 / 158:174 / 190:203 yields 9.30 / 61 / 66.9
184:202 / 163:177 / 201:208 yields 5.34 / 49.1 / 89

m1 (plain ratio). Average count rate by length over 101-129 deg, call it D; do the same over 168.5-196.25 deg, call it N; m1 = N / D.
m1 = 0.44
